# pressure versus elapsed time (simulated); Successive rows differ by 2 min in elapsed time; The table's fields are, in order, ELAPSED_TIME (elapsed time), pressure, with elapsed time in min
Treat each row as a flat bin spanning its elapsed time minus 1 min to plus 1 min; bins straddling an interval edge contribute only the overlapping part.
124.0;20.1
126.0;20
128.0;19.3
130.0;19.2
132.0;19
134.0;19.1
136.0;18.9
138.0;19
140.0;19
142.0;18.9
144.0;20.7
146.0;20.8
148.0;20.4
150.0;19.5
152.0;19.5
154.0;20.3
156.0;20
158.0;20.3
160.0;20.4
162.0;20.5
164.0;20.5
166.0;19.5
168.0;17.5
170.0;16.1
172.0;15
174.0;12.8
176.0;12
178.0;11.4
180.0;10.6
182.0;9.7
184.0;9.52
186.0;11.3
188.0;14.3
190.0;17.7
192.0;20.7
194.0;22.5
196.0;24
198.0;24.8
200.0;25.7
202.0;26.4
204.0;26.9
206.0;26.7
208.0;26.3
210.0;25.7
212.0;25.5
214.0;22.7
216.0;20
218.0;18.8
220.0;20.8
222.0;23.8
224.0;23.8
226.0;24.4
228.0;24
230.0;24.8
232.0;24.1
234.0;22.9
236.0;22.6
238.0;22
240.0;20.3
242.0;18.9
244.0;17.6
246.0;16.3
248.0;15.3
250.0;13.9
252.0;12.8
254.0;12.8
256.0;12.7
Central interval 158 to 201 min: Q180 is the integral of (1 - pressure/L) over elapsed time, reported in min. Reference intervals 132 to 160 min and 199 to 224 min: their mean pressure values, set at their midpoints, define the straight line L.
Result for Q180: 9.6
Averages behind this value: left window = 19.7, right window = 24.1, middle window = 17.1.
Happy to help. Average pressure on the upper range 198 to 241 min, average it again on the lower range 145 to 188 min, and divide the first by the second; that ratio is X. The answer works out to 1.44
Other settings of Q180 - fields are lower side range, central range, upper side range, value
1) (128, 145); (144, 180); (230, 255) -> 2.2 min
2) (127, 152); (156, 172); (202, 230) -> 1.4 min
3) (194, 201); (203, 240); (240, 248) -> -4.7 min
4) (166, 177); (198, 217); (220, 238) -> -4.5 min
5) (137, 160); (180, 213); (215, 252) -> -0.8 min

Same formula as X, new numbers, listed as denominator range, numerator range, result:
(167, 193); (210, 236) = 1.68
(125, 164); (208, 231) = 1.18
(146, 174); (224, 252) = 1.07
